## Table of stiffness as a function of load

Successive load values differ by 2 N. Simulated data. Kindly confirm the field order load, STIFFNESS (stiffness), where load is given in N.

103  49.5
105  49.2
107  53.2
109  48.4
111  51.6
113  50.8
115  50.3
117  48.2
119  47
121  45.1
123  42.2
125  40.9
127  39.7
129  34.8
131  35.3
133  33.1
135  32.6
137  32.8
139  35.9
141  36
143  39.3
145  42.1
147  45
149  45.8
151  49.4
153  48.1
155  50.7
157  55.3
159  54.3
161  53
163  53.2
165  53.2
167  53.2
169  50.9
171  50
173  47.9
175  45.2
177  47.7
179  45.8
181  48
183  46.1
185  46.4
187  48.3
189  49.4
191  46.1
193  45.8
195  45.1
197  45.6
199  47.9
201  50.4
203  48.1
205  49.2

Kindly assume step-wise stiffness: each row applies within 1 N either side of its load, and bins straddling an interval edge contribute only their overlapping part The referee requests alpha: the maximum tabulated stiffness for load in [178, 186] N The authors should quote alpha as 48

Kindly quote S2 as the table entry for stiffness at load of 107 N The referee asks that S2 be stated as 53.2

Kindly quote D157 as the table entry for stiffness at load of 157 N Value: 55.3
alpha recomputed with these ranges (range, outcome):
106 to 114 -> 53.2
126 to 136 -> 39.7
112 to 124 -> 50.8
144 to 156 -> 50.7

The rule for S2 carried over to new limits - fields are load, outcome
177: 47.7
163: 53.2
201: 50.4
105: 49.2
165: 53.2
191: 46.1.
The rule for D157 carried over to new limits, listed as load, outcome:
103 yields 49.5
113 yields 50.8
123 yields 42.2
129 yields 34.8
